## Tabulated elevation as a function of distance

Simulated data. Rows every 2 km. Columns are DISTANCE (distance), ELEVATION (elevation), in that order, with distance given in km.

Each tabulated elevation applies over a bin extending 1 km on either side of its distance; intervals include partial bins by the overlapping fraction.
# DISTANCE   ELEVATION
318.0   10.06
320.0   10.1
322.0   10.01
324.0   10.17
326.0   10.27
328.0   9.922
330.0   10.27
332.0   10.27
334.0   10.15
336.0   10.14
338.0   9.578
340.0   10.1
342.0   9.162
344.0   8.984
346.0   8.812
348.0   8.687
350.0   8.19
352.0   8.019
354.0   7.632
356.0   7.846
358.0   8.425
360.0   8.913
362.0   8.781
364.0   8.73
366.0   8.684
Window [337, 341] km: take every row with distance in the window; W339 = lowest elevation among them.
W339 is 9.578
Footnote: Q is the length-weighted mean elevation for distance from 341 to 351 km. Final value 8.77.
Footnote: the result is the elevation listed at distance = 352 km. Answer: 8.019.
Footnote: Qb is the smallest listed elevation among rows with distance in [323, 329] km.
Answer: 9.922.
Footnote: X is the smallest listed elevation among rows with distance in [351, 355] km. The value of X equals 7.632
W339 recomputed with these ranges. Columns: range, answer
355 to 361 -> 7.846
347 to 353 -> 8.019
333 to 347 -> 8.812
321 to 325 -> 10.01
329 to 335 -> 10.15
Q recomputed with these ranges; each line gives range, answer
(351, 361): 8.17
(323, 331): 10.2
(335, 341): 9.94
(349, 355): 7.95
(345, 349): 8.75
